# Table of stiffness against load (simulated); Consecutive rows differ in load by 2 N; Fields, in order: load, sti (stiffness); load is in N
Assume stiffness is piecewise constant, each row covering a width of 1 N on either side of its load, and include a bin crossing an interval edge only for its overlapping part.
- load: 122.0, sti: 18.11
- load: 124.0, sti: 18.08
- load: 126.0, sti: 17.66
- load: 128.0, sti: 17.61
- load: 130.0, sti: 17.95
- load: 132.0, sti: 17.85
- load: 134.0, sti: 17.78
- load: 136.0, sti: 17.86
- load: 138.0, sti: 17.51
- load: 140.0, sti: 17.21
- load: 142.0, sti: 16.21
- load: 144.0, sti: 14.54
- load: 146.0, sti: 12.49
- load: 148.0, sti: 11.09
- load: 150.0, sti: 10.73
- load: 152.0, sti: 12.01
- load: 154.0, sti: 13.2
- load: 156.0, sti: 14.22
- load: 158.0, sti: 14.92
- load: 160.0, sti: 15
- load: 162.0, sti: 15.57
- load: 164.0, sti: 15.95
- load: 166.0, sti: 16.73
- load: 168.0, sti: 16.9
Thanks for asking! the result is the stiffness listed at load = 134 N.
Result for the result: 17.78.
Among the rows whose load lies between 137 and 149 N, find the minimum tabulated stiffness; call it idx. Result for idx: 11.09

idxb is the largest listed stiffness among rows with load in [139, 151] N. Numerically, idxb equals 17.21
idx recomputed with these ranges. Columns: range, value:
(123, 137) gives 17.61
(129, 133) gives 17.85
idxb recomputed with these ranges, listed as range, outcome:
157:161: 15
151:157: 14.22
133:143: 17.86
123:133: 18.08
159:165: 15.95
